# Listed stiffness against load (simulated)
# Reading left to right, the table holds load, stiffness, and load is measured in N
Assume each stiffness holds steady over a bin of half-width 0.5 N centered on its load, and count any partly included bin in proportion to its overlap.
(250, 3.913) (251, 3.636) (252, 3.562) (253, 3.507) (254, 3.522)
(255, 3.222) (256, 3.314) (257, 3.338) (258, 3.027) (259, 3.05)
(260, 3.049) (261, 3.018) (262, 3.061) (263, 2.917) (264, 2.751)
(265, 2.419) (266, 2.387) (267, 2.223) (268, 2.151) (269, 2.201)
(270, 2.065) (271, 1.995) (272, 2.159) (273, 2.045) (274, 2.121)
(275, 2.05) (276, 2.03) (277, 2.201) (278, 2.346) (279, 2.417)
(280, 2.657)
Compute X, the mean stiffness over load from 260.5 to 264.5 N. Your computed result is 2.94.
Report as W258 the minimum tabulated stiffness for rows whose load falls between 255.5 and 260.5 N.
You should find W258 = 3.027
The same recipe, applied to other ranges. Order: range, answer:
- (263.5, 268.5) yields 2.151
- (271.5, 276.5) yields 2.03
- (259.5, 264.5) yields 2.751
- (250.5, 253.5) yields 3.507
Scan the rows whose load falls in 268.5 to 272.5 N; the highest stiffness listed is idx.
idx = 2.201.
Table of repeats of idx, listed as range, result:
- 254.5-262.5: 3.338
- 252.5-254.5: 3.522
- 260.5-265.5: 3.061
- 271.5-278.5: 2.346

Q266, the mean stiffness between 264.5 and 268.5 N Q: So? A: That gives 2.29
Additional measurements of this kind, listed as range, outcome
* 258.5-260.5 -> 3.05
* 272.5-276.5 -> 2.06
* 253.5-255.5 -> 3.37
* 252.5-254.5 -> 3.51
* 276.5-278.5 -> 2.27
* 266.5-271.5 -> 2.13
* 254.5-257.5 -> 3.29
